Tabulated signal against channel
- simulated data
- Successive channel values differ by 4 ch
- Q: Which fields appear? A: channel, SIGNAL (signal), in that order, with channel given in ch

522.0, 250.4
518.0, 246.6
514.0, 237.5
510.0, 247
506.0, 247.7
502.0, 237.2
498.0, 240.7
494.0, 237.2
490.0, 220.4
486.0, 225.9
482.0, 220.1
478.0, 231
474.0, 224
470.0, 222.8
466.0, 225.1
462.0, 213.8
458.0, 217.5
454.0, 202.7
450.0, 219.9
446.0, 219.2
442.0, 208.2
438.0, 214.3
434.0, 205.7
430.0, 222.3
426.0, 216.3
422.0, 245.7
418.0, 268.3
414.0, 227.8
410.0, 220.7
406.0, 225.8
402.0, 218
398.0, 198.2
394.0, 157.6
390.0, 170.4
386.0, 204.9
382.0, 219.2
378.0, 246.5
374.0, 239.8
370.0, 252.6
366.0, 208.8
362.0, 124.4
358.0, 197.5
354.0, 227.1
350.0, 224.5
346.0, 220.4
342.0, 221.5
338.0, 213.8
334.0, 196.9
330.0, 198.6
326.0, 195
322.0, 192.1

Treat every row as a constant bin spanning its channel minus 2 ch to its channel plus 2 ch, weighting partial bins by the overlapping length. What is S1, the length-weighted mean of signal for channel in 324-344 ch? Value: 205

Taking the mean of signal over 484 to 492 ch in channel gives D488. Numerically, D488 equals 223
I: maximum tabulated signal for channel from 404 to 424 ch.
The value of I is 268.3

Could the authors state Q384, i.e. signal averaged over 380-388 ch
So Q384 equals 212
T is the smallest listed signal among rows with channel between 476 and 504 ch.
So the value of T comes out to 220.1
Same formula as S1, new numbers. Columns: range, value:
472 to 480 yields 228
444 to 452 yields 220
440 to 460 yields 214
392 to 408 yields 200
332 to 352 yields 215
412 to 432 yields 236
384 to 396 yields 178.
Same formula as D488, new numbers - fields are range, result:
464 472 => 224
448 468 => 216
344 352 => 222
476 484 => 226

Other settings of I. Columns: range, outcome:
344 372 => 252.6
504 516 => 247.7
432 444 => 214.3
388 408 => 225.8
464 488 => 231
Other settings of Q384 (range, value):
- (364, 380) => 237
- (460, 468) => 219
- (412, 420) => 248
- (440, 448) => 214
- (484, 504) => 232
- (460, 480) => 223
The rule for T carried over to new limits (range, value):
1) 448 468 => 202.7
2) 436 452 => 208.2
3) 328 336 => 196.9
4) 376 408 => 157.6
